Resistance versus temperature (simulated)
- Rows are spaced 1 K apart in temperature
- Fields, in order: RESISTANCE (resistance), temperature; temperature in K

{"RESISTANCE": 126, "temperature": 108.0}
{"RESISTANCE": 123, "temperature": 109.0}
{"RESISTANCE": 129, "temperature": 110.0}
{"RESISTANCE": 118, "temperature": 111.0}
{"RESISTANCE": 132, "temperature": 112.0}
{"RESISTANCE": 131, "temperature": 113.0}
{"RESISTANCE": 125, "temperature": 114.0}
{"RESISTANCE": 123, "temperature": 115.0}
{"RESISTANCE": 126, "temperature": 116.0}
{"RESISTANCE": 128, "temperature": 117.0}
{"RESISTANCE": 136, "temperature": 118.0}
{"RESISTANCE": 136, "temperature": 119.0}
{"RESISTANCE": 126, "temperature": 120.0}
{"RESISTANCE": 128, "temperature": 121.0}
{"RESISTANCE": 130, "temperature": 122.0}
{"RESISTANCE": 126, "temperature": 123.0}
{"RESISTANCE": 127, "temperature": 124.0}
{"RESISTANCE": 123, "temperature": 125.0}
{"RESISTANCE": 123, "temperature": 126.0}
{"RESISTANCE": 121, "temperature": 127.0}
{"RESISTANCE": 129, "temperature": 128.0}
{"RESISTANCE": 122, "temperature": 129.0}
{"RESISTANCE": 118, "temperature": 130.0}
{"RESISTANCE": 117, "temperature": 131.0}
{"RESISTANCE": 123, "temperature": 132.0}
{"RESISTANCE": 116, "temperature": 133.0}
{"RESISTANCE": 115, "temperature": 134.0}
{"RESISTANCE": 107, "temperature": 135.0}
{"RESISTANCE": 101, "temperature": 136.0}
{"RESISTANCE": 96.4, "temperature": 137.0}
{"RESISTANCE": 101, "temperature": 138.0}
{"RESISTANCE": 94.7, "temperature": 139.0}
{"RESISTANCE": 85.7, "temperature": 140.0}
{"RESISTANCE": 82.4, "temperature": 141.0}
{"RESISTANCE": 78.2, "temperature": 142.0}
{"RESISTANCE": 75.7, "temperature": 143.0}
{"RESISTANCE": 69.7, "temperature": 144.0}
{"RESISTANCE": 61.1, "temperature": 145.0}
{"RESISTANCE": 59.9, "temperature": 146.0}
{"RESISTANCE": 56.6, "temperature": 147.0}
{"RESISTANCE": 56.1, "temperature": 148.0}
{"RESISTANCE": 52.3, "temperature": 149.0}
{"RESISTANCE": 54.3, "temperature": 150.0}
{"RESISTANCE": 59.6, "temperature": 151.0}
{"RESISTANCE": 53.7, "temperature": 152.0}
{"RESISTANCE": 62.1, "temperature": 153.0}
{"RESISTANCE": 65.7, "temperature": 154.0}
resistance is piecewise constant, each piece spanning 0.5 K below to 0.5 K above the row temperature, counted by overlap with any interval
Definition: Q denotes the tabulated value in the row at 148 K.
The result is 56.1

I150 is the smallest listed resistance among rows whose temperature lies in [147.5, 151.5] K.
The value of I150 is 52.3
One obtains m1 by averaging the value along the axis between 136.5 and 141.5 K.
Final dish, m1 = 92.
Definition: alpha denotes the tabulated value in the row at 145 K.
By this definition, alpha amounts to 61.1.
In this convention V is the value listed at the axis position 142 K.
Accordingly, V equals 78.2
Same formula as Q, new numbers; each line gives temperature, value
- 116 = 126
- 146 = 59.9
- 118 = 136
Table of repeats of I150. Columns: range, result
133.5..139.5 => 94.7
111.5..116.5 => 123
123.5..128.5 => 121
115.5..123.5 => 126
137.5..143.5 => 75.7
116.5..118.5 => 128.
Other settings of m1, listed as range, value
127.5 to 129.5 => 126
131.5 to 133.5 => 120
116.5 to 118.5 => 132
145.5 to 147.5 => 58.2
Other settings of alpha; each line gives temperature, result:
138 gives 101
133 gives 116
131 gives 117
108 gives 126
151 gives 59.6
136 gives 101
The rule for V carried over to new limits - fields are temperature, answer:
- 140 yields 85.7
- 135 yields 107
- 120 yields 126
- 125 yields 123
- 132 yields 123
